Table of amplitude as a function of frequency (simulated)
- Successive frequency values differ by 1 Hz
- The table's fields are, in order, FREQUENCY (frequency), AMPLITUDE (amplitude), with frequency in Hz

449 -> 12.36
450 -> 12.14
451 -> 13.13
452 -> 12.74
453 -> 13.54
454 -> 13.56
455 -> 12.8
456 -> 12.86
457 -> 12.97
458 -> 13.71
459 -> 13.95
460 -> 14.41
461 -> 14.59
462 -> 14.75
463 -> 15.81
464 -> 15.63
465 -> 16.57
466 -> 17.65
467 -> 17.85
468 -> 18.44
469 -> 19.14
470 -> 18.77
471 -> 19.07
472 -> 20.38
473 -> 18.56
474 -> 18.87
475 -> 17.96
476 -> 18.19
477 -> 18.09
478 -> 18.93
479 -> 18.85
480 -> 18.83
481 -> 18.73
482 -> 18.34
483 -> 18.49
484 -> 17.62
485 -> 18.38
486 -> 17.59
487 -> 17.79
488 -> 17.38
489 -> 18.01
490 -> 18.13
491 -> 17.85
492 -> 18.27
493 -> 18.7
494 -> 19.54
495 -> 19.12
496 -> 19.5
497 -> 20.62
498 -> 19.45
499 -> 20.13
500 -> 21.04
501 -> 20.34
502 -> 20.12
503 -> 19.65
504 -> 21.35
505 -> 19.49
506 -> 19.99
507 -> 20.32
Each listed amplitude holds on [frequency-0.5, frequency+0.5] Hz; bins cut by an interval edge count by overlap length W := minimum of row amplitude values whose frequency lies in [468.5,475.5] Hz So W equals 17.96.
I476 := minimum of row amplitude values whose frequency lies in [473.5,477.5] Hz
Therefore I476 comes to 17.96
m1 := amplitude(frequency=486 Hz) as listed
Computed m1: 17.59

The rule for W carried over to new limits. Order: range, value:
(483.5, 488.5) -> 17.38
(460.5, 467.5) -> 14.59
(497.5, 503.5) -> 19.45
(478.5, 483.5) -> 18.34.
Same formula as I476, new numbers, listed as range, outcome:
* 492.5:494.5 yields 18.7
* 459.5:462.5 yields 14.41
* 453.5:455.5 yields 12.8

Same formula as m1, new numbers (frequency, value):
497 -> 20.62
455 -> 12.8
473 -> 18.56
